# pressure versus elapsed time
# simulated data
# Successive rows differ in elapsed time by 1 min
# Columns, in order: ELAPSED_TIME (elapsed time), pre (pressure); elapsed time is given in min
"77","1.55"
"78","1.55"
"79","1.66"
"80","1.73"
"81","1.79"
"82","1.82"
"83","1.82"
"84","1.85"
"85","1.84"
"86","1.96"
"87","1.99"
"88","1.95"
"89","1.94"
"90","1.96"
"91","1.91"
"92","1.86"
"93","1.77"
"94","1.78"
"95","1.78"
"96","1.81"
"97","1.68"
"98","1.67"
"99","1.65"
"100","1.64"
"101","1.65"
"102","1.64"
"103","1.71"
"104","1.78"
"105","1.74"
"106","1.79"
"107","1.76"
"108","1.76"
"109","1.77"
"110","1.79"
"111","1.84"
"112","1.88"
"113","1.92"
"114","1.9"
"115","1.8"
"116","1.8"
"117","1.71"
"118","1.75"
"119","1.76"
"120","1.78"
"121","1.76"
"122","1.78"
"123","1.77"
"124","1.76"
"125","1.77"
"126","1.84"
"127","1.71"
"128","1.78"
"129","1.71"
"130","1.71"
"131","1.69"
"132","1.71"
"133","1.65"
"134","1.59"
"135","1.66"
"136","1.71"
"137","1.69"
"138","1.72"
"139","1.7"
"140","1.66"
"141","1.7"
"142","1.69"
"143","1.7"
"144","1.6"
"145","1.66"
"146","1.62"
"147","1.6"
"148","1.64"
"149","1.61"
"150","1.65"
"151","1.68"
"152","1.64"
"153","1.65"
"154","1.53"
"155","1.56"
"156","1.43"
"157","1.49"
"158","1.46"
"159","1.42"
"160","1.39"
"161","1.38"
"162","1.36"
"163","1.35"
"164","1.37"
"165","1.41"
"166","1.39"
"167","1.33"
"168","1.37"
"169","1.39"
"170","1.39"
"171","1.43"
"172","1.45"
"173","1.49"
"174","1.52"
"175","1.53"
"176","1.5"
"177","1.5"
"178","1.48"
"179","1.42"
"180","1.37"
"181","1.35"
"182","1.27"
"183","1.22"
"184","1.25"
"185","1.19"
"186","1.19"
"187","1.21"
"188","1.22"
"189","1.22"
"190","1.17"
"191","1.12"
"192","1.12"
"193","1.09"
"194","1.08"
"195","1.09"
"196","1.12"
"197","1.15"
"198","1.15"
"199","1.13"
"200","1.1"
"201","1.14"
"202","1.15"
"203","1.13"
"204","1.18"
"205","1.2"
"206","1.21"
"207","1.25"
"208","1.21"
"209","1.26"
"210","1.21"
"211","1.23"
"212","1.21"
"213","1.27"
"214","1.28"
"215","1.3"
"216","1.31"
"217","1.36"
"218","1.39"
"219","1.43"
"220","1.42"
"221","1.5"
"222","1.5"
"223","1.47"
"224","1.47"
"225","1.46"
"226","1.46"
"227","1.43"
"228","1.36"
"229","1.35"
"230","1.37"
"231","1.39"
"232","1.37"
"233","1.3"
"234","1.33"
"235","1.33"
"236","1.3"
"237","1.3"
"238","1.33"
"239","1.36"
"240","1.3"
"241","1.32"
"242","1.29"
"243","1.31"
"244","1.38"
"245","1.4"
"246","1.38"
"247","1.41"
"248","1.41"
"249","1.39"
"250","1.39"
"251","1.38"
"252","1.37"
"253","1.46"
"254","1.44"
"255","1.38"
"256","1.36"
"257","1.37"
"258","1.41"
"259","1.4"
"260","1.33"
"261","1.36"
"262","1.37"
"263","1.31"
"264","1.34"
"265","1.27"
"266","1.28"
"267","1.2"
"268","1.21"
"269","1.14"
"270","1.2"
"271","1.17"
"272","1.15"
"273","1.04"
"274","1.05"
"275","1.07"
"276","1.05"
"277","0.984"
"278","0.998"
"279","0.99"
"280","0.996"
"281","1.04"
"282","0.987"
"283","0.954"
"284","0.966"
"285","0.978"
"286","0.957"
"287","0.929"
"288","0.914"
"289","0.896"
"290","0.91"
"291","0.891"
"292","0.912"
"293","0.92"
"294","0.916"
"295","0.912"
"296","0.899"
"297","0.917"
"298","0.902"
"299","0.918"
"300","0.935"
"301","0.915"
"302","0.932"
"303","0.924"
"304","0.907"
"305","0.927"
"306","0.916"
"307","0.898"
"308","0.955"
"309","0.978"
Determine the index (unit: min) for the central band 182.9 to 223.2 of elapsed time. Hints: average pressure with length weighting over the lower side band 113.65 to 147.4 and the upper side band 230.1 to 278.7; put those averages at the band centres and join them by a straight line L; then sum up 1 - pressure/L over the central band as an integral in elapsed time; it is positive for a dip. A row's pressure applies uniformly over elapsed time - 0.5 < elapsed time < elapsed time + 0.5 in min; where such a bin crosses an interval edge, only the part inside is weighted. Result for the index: 6.5 min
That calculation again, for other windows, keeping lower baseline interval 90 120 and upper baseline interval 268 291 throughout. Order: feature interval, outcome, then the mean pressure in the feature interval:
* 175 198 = 2.8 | 1.25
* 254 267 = -2.9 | 1.35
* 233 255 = -3.6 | 1.36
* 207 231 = -1.5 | 1.36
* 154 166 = 0.9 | 1.42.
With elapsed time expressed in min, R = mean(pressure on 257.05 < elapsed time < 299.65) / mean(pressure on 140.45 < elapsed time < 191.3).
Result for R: 0.7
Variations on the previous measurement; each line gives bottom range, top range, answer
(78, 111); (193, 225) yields 0.70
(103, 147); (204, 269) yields 0.77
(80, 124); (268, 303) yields 0.55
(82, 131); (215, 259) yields 0.77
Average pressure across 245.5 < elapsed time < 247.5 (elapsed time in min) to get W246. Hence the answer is 1.4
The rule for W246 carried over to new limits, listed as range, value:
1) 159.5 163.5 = 1.37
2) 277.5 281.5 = 1.01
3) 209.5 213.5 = 1.23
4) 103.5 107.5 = 1.77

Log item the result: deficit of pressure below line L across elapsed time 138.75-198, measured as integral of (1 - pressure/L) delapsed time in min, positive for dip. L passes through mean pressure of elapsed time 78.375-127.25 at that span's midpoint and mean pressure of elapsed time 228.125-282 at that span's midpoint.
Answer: 6.1 min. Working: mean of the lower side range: 1.79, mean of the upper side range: 1.28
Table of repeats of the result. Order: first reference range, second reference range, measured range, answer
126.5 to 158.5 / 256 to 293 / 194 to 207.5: 2.47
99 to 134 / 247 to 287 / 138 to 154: -0.03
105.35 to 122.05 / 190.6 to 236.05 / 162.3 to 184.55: 1.29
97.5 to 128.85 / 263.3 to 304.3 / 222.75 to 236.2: -1.43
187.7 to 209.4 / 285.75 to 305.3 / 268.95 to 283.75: -1.32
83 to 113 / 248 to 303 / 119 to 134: -0.43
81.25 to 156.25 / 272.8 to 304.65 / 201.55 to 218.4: 0.94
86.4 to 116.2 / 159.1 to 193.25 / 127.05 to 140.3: -0.77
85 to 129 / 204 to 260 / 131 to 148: 0.11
